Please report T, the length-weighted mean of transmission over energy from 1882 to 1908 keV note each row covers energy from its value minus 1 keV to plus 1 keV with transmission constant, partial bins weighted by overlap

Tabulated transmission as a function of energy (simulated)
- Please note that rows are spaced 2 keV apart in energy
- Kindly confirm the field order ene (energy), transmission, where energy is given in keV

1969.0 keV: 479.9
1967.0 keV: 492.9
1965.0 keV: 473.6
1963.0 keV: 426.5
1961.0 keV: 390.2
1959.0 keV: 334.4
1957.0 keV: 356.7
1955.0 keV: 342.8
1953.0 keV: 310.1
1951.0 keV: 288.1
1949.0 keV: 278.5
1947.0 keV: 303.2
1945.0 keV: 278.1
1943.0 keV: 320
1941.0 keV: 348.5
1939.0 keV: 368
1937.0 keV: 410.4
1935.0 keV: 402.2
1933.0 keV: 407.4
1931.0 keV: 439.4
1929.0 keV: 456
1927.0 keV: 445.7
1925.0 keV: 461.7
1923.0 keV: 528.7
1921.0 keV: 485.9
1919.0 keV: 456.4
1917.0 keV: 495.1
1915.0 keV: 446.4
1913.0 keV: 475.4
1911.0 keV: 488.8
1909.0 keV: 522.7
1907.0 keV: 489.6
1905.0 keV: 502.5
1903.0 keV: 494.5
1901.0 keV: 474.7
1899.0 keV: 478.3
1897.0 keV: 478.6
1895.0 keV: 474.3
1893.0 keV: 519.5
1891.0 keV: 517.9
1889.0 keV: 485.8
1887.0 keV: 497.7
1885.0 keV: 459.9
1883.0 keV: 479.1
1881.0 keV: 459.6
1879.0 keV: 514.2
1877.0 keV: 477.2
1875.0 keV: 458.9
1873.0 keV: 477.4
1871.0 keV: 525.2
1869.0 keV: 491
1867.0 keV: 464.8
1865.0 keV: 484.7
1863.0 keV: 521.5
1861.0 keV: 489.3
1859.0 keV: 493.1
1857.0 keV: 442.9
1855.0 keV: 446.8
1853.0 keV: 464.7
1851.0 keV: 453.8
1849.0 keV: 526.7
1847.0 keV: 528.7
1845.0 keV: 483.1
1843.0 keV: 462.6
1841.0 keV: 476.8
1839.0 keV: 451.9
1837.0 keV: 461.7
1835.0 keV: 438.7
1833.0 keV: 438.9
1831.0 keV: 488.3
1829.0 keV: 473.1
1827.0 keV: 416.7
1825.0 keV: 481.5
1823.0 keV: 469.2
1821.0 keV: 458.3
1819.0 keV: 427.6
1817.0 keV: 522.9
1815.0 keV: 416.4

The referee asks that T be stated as 489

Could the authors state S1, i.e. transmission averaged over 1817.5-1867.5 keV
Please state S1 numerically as 470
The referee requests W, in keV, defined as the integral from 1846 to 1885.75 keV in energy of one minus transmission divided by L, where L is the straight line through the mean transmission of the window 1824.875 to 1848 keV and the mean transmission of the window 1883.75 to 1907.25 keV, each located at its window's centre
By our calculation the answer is -0.45 keV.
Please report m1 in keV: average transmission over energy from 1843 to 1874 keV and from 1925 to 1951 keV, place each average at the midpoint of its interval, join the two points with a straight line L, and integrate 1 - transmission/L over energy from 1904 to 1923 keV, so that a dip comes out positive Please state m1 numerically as -3.8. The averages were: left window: 485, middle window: 487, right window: 372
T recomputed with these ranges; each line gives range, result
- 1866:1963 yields 439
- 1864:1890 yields 483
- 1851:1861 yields 464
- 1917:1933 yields 466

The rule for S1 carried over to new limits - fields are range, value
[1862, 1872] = 497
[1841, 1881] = 484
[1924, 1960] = 364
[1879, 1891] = 483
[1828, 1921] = 481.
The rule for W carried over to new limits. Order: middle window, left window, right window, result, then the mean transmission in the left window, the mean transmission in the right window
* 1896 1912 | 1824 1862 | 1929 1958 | -3.8 keV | 469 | 350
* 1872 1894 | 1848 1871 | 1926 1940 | -1.2 keV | 482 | 418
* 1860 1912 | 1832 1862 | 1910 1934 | -2.4 keV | 471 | 466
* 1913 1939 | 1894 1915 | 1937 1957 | -3.1 keV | 486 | 322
